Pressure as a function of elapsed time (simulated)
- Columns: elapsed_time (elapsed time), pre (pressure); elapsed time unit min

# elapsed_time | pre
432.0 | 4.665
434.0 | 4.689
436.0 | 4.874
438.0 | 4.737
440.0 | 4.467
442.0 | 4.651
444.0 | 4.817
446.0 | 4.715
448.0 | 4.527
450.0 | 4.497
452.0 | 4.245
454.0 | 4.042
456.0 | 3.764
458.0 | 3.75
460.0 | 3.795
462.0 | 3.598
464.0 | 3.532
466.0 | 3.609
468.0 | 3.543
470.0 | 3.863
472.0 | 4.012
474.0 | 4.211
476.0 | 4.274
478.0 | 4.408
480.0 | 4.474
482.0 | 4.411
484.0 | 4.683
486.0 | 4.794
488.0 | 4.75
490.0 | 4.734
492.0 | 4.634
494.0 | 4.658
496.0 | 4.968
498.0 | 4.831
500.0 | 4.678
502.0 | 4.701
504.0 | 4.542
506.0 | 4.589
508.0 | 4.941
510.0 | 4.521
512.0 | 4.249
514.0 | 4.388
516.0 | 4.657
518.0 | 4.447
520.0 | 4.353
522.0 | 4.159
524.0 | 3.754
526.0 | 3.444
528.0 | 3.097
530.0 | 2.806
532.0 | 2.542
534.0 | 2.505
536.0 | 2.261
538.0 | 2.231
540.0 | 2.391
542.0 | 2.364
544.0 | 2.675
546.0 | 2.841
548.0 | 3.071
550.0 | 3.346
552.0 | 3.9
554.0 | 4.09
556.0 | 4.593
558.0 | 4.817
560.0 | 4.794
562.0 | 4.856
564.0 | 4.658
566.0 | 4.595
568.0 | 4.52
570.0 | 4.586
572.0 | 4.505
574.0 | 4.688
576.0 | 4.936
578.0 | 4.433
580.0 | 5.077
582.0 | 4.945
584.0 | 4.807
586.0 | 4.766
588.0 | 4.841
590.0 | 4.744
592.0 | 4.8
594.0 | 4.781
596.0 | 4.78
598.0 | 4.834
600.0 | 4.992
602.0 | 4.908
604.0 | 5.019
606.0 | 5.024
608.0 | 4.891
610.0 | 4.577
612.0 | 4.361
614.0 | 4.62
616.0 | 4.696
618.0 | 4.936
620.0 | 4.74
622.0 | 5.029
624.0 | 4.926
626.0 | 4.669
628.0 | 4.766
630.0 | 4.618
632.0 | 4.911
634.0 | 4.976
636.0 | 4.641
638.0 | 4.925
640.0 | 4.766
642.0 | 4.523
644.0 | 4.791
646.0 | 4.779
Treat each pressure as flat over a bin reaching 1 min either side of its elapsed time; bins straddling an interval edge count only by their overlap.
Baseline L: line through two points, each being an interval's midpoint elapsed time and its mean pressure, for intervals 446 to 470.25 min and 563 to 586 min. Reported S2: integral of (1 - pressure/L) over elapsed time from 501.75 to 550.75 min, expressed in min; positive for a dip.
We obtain 9.3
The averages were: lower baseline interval 3.93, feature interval 3.54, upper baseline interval 4.71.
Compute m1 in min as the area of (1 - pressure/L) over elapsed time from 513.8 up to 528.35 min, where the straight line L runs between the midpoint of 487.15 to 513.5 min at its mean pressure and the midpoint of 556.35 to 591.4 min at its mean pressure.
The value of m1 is 1.95 min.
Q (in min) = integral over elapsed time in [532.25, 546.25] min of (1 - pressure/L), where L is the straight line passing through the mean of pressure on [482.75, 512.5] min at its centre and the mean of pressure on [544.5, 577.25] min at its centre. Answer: 6.2 min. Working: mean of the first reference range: 4.69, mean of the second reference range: 4.28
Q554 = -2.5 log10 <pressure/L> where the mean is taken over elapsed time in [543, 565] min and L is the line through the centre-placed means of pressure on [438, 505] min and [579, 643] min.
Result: 0.17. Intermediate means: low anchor 4.34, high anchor 4.81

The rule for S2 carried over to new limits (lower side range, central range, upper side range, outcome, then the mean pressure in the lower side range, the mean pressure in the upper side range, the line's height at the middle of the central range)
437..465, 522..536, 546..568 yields 3.88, 4.22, 4.22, 4.22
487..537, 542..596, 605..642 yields 1.08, 4.13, 4.77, 4.46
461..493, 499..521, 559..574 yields -0.88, 4.22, 4.65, 4.38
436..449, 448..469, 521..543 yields 2.33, 4.67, 2.87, 4.35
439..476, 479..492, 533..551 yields -3.72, 4.1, 2.63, 3.61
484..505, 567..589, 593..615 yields 0.21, 4.73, 4.8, 4.78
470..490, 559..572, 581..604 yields 0.24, 4.43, 4.84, 4.75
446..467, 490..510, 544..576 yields -3.12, 3.97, 4.23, 4.08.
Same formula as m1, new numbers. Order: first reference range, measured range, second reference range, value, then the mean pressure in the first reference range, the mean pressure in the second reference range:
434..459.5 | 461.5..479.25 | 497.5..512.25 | 2.4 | 4.42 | 4.64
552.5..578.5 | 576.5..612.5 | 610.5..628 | -1.0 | 4.61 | 4.74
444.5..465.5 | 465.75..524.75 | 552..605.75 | -2.3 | 4.05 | 4.73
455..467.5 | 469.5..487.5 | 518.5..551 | -4.4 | 3.67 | 3.01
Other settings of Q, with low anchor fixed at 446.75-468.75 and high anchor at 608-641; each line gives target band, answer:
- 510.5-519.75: -0.50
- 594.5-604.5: -0.56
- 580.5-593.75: -0.73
